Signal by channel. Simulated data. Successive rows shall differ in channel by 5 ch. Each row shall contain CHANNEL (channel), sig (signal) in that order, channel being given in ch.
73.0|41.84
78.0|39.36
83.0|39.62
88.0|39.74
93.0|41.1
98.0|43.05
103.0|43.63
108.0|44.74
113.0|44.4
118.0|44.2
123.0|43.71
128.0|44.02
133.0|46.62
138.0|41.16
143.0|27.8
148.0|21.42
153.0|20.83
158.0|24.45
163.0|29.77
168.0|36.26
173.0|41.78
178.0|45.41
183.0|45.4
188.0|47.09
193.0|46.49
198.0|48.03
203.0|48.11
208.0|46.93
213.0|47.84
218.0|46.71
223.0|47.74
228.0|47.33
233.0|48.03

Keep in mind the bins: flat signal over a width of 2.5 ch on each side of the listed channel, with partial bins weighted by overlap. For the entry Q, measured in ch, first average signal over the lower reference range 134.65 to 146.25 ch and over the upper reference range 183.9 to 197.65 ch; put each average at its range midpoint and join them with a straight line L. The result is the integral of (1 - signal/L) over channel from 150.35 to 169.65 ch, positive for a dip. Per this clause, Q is 5.93 ch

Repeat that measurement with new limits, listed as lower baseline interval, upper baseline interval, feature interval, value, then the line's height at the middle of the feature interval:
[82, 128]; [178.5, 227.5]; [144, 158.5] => 7.2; 44.9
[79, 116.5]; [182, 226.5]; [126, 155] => 6.9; 44.2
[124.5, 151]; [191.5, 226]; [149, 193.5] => 5.7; 41.5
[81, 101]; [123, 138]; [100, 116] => -0.7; 42.4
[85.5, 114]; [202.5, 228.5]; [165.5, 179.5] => 1.5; 45.7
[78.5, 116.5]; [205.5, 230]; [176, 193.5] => -0.1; 45.9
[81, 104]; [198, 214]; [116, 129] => -0.3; 43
